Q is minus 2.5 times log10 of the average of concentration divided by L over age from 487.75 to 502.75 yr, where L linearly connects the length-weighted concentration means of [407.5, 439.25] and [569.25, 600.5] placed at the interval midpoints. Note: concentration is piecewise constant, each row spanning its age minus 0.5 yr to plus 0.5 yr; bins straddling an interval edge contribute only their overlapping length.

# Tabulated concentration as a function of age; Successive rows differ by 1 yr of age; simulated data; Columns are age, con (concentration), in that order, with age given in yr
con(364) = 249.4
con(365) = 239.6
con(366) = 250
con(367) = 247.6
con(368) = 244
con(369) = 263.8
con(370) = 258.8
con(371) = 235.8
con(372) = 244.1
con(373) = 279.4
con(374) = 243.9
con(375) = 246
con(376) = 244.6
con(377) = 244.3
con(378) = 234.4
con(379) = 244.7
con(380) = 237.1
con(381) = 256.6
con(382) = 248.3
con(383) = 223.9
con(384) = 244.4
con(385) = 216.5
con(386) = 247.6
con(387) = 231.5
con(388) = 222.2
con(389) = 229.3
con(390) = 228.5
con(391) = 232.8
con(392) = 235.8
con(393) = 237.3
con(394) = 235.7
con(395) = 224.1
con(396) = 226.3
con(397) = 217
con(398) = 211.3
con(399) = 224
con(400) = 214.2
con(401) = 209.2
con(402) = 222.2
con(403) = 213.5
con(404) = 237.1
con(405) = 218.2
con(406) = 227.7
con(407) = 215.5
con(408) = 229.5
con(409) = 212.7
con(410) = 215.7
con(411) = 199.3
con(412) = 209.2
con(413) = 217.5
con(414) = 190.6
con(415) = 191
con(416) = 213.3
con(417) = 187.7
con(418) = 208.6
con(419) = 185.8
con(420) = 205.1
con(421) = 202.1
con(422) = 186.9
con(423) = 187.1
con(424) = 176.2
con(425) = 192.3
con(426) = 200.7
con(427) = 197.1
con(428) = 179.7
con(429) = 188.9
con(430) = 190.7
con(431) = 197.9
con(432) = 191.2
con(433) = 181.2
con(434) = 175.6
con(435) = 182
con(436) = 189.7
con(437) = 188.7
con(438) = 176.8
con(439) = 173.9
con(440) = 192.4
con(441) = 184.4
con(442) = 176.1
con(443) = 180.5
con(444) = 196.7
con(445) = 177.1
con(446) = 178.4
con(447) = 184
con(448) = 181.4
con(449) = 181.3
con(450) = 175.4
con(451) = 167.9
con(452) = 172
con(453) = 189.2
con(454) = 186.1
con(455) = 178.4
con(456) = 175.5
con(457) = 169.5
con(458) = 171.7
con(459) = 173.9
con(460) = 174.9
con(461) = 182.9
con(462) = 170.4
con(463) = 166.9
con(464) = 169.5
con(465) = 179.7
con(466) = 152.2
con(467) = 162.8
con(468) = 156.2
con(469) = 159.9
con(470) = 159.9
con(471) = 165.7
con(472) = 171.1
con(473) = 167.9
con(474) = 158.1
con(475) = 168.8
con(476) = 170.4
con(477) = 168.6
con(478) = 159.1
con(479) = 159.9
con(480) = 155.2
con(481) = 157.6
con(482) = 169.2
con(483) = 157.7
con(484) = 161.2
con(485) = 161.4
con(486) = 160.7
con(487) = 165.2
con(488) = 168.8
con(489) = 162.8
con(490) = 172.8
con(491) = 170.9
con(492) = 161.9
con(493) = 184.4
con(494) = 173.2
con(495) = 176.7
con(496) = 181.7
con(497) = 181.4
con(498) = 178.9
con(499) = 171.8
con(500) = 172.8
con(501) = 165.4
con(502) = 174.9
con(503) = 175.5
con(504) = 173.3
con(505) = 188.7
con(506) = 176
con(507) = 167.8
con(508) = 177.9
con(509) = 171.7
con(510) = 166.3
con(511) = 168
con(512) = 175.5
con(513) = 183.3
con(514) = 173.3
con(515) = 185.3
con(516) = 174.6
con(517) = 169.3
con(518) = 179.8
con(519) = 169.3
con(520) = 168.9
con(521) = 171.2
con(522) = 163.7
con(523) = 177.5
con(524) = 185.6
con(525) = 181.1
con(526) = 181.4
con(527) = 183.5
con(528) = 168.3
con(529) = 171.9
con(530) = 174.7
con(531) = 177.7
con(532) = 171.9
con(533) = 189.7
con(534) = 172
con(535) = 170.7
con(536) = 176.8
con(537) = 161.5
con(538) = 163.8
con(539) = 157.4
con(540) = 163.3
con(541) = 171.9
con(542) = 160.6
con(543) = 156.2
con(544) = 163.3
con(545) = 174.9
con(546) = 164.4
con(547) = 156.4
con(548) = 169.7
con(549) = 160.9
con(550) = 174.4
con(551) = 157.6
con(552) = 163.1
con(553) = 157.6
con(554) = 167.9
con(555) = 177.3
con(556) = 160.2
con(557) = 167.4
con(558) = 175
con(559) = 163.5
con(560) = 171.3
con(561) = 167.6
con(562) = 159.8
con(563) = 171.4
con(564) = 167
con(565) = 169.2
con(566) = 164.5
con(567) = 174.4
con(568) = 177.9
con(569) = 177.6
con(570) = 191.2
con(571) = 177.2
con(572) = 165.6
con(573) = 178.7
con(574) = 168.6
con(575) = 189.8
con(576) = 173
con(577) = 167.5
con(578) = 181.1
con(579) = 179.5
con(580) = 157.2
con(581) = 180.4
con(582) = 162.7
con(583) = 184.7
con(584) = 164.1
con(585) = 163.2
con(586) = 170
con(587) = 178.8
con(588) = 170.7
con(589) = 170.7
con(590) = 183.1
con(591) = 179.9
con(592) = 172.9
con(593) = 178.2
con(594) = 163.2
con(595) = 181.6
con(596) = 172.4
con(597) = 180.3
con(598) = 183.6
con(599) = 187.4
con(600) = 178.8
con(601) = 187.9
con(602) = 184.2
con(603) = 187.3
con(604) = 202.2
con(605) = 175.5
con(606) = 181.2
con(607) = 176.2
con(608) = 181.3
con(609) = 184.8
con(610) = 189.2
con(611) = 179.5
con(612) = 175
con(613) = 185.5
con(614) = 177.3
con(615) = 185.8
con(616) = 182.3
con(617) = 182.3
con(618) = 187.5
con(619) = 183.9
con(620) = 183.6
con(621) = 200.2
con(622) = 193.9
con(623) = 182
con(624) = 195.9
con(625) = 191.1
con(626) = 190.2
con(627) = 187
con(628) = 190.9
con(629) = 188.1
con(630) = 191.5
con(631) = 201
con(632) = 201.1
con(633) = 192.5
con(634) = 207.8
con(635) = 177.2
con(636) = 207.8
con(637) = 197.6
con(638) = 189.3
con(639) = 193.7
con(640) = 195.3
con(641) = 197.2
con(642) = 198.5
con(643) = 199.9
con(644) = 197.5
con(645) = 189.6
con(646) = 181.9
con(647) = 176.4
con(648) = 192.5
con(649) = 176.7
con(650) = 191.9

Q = 0.077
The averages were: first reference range 195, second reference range 175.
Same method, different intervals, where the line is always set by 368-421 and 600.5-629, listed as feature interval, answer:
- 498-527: 0.17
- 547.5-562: 0.18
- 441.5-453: 0.21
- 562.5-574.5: 0.12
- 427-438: 0.18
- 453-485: 0.26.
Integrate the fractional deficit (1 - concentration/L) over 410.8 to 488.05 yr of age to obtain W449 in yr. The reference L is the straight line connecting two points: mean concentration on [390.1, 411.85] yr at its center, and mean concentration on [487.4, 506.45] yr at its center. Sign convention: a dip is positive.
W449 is 7.5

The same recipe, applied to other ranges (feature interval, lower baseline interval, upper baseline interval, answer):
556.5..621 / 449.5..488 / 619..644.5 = 3.4 yr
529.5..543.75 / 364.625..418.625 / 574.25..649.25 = 2.2 yr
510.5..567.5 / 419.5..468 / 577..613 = 2.9 yr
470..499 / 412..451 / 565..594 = 2.5 yr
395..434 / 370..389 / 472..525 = 2.9 yr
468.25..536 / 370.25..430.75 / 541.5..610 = 7.4 yr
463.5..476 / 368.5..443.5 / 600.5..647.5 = 2.6 yr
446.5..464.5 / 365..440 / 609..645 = 3.0 yr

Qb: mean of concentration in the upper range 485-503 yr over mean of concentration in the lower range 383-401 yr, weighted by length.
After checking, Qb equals 0.8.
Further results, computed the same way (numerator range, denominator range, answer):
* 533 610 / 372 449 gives 0.82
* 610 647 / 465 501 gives 1.14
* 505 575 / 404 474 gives 0.92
